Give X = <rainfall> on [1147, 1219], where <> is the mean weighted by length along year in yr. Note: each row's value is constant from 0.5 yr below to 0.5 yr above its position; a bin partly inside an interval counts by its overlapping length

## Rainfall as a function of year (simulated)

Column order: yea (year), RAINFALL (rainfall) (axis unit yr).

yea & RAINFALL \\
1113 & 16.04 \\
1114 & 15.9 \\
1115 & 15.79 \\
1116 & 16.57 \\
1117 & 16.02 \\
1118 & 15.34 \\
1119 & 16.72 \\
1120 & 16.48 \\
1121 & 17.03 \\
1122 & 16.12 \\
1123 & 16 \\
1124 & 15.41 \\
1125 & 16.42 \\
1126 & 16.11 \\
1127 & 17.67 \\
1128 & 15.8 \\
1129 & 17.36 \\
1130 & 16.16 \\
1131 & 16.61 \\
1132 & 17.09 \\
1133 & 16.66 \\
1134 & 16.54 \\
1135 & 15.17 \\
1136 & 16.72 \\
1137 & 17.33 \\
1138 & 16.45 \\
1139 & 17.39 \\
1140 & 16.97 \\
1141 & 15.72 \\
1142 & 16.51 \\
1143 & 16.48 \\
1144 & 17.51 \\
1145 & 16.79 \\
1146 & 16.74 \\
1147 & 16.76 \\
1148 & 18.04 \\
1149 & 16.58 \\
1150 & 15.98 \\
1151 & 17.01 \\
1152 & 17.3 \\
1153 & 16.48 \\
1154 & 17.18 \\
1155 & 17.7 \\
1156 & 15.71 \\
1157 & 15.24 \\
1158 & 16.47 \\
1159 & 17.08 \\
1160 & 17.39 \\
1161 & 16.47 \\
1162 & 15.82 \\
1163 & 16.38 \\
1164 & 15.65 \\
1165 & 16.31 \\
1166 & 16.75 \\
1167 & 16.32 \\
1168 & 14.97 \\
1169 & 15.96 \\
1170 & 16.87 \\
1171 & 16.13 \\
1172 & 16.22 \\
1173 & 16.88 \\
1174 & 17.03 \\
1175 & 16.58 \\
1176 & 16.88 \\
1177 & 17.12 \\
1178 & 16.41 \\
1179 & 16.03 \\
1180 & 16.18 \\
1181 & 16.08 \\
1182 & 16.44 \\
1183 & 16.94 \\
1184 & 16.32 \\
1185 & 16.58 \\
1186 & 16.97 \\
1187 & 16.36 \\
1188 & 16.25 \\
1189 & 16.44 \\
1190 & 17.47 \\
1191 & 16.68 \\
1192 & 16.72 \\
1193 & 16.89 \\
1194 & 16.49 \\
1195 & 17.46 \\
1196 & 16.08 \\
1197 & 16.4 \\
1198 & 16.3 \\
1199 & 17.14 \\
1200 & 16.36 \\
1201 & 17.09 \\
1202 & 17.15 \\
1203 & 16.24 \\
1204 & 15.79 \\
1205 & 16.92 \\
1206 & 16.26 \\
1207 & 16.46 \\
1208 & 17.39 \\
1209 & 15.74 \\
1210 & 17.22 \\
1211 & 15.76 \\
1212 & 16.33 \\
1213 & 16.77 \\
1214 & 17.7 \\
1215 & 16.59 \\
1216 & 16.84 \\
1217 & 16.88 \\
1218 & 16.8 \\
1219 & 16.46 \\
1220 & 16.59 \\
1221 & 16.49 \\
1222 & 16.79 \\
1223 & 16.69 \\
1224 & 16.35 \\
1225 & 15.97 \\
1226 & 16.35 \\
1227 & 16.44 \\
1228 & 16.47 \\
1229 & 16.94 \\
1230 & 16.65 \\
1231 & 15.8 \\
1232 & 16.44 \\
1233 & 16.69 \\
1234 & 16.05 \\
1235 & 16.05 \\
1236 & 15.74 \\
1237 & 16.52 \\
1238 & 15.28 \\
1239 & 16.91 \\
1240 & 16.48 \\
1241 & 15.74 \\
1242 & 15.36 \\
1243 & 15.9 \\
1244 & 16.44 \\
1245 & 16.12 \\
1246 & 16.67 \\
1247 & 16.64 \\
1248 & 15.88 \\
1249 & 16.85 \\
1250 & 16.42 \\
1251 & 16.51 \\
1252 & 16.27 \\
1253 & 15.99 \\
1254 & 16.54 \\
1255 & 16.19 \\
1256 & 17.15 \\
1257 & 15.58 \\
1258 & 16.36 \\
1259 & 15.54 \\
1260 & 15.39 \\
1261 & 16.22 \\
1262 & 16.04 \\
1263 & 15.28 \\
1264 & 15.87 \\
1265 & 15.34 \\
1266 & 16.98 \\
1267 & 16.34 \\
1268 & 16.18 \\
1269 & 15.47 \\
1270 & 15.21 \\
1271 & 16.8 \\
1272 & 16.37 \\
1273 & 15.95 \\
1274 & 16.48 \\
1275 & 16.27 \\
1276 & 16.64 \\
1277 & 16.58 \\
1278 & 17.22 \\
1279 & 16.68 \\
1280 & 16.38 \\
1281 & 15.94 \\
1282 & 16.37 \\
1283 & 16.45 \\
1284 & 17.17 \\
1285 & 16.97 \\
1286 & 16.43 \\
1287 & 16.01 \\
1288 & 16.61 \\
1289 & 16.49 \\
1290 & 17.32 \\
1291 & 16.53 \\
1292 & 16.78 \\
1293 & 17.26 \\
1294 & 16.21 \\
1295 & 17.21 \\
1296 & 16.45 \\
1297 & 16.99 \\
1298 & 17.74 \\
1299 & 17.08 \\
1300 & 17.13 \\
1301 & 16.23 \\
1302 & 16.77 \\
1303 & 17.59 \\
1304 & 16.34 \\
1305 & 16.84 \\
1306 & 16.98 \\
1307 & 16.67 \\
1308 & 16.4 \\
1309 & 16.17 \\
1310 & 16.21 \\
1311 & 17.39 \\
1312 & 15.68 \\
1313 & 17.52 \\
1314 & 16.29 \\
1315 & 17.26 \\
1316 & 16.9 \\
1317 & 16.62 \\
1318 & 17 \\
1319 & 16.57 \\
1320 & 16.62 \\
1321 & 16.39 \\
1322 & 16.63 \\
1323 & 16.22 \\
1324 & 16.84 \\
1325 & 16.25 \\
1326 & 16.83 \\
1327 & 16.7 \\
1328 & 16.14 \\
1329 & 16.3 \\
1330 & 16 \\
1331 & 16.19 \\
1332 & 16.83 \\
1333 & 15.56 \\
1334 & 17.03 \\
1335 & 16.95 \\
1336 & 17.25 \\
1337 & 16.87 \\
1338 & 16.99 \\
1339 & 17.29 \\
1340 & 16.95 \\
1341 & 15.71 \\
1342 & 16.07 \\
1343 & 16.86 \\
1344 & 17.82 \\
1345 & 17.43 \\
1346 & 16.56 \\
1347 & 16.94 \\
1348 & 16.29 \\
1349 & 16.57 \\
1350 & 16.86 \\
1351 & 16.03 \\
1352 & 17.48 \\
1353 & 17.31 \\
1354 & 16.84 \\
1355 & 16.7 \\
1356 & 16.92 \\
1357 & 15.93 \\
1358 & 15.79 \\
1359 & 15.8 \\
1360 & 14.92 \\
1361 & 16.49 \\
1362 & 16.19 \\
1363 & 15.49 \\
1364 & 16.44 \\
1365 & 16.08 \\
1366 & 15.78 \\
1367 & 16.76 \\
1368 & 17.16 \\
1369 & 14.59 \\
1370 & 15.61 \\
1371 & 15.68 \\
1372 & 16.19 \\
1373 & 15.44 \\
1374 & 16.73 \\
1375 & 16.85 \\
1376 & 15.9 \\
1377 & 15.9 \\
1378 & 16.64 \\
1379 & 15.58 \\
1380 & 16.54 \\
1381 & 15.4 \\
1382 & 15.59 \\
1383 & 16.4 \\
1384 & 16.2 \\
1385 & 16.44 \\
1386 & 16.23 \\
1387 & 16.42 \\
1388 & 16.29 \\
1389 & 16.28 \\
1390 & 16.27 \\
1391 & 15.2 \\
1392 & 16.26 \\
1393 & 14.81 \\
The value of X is 16.6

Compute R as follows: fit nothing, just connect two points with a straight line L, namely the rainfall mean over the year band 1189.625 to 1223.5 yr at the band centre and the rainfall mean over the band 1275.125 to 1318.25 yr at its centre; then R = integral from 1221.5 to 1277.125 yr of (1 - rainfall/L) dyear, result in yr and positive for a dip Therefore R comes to 1.6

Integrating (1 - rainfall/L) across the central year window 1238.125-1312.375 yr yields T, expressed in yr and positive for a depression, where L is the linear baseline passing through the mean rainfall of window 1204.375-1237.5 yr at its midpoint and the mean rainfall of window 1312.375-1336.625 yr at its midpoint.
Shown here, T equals 0.7 yr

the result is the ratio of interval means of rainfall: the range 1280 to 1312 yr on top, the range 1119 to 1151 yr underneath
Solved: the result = 1.0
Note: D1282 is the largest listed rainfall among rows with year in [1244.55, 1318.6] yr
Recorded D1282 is 17.74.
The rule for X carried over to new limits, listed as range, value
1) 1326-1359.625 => 16.6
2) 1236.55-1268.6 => 16.2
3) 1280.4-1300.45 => 16.8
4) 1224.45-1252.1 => 16.3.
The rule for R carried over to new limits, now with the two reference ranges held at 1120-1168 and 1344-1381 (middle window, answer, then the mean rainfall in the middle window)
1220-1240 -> 0.1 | 16.4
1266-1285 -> 0.0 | 16.4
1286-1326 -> -0.9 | 16.7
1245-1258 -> 0.0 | 16.4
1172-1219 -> -0.4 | 16.6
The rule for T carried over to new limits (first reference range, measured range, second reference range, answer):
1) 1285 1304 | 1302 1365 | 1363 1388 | -0.5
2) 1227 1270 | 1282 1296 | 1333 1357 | -0.2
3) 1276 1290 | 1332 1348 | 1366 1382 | -0.5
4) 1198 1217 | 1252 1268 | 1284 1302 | 0.6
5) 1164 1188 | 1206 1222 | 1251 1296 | -0.3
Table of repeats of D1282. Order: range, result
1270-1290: 17.32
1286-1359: 17.82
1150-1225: 17.7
